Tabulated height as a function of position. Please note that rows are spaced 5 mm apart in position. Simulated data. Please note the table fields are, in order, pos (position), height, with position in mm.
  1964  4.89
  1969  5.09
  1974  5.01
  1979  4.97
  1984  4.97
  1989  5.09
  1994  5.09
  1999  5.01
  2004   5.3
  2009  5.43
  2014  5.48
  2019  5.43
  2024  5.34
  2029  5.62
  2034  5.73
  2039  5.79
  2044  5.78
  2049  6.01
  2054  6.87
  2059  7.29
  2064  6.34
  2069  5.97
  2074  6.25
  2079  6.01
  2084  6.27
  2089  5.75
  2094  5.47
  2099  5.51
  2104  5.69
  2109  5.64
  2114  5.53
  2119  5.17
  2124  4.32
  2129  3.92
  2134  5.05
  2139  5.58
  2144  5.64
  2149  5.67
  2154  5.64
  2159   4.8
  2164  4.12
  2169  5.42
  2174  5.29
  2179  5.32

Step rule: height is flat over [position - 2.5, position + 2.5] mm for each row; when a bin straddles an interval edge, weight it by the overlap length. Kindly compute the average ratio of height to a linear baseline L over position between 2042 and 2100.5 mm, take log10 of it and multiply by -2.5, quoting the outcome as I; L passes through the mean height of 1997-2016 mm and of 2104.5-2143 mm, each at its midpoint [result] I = -0.18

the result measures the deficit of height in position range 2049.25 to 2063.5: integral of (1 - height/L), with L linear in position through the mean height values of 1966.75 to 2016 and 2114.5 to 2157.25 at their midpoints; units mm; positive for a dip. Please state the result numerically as -4.6 mm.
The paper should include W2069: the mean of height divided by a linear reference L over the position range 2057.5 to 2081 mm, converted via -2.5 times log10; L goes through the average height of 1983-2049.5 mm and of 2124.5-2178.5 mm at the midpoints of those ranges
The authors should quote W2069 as -0.20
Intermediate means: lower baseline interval 5.43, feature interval 6.34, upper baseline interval 5.09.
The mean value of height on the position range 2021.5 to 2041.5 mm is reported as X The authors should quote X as 5.62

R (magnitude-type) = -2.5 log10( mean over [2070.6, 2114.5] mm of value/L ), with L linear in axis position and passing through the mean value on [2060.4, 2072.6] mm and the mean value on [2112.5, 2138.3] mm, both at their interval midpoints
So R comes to -0.04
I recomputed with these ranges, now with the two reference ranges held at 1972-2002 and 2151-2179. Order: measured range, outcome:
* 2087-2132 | -0.031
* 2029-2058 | -0.199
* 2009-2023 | -0.083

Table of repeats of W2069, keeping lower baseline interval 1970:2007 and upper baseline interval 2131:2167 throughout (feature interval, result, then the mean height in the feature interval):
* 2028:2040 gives -0.122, 5.72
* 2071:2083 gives -0.193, 6.14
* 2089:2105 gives -0.085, 5.57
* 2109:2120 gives -0.055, 5.44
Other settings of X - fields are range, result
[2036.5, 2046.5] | 5.79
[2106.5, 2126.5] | 5.17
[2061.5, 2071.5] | 6.15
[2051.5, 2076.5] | 6.54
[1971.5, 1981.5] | 4.99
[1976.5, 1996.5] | 5.03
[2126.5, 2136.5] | 4.49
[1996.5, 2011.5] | 5.25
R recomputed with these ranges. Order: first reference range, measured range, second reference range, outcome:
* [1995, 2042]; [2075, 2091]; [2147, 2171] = -0.143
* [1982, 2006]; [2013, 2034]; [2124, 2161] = -0.082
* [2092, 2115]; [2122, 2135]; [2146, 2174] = 0.228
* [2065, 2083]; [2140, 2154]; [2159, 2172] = -0.118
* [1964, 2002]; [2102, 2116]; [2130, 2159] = -0.065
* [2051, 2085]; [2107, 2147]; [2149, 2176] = 0.100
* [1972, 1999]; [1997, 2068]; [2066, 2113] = -0.082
